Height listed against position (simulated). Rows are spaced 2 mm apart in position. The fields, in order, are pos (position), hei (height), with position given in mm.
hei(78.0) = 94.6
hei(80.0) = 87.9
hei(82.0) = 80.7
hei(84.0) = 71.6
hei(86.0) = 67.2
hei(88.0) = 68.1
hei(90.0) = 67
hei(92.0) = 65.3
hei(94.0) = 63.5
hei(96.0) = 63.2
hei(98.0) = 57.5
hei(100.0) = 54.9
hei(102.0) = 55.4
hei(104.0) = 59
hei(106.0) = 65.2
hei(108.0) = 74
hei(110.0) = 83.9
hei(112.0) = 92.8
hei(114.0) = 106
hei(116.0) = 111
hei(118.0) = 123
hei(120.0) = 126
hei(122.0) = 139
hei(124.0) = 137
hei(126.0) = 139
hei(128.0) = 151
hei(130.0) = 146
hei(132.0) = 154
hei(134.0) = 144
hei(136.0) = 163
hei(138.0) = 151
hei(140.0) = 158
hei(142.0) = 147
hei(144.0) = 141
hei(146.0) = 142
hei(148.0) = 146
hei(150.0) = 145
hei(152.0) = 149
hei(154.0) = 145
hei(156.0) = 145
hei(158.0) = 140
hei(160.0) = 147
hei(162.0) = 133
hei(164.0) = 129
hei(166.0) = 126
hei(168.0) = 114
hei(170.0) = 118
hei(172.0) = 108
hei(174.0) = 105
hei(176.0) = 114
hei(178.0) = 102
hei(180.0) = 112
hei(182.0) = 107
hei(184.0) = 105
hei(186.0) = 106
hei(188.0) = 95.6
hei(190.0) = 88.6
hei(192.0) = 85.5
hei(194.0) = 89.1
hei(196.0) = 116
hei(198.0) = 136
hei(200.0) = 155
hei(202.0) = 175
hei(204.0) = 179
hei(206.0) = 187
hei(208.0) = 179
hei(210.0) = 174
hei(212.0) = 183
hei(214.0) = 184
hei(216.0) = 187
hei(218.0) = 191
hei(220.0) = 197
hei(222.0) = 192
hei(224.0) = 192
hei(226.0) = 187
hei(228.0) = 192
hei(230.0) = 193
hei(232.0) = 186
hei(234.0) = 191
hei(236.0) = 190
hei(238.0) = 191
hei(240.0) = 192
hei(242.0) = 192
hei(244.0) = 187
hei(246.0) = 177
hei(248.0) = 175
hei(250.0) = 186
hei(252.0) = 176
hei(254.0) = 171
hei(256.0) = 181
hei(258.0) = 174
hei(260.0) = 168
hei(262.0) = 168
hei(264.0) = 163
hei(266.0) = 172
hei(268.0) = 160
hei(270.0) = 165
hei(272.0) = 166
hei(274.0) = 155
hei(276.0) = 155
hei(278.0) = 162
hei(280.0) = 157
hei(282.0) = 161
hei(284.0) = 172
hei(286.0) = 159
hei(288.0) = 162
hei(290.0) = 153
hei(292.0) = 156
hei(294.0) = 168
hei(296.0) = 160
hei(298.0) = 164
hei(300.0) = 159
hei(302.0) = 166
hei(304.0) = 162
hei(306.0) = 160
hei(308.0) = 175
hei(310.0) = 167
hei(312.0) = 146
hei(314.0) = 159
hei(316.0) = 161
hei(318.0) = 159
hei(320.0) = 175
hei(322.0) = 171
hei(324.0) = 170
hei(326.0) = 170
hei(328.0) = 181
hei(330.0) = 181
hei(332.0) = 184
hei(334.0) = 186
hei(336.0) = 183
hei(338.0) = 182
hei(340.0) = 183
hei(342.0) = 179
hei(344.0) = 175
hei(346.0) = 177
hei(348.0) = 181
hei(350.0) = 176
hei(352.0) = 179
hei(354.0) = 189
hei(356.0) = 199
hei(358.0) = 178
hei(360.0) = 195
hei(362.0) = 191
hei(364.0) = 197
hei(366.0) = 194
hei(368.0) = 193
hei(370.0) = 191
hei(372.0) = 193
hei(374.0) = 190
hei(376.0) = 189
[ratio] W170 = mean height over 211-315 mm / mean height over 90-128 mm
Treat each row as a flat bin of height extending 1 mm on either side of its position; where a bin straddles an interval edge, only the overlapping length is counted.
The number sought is 1.91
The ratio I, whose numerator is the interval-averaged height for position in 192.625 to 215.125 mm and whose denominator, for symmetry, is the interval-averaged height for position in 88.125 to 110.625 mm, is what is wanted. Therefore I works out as 2.5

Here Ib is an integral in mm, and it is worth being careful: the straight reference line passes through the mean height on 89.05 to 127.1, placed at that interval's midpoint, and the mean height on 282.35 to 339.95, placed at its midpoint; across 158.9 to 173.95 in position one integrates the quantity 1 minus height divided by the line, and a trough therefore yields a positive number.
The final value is -1.70 mm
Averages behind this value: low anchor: 88.8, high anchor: 168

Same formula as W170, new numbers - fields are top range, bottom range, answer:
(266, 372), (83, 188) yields 1.53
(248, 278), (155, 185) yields 1.40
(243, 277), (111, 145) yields 1.24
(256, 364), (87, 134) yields 1.76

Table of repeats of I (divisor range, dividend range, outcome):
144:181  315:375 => 1.41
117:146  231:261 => 1.27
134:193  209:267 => 1.44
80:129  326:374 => 2.10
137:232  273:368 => 1.19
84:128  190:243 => 1.96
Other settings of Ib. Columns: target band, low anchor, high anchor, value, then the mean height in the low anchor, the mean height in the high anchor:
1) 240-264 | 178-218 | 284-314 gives -4.2 mm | 140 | 162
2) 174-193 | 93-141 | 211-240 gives 6.8 mm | 109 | 190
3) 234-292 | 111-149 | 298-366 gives -3.1 mm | 138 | 176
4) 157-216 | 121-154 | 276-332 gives 8.0 mm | 147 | 164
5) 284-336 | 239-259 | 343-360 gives 4.4 mm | 181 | 183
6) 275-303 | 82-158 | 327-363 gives 0.7 mm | 111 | 183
